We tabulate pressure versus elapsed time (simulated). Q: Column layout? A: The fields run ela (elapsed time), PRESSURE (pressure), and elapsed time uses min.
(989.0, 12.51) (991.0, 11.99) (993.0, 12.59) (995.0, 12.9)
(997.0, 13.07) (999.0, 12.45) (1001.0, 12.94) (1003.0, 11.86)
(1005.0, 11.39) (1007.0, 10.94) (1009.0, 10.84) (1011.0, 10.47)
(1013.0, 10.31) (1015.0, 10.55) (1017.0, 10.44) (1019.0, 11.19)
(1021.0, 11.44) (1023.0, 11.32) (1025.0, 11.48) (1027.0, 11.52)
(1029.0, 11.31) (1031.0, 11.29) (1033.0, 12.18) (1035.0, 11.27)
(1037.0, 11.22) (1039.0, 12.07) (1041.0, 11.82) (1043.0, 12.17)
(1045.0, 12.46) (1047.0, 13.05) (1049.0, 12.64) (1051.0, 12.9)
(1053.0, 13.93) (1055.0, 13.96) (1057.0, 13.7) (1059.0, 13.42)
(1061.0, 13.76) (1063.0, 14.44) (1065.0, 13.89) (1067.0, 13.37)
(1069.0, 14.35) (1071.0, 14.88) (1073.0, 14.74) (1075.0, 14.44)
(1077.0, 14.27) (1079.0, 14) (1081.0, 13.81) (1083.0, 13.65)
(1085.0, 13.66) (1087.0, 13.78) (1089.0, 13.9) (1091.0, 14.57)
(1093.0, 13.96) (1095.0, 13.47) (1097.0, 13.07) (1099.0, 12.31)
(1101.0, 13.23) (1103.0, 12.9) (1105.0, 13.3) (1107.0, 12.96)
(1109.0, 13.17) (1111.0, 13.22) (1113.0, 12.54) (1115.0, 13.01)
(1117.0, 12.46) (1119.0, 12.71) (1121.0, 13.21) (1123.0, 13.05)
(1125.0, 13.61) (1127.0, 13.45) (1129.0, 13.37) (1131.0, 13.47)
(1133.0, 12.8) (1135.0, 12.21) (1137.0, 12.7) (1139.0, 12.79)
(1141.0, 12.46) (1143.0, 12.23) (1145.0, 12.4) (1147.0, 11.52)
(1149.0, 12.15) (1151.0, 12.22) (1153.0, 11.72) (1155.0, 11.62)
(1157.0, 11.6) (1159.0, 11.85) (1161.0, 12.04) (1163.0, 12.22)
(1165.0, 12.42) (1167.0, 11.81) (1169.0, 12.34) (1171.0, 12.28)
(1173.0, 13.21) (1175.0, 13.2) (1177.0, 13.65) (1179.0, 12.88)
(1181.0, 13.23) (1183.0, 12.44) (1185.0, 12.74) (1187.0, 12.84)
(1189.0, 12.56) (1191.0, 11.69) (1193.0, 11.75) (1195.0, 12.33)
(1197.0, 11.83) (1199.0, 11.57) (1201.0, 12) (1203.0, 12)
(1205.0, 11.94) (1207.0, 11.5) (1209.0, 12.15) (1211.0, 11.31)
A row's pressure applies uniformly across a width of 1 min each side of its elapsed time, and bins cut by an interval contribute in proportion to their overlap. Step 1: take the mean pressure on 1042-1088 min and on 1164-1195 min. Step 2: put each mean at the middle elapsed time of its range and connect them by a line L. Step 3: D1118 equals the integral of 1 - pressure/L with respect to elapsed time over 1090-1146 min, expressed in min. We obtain 0.7 min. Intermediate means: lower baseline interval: 13.7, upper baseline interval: 12.6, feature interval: 13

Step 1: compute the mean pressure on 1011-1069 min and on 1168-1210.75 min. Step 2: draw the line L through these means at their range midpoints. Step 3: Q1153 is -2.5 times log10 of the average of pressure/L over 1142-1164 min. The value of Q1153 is 0.03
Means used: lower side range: 12.3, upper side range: 12.4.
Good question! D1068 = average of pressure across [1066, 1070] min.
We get 13.9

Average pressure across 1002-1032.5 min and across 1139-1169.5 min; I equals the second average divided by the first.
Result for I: 1.09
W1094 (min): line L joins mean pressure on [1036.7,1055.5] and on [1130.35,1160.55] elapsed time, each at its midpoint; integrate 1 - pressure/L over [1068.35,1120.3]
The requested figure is -4.6 min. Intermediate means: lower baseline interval 12.6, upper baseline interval 12.2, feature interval 13.5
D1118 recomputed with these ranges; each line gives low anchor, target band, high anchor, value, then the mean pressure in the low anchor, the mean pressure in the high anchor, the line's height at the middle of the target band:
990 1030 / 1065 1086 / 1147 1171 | -4.22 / 11.6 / 12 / 11.7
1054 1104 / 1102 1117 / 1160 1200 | 0.48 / 13.8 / 12.5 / 13.4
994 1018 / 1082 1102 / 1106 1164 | -2.19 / 11.5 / 12.6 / 12.2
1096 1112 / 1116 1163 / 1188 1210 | 0.45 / 13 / 11.9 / 12.6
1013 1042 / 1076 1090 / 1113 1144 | -1.93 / 11.3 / 12.9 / 12.2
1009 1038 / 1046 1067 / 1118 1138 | -3.25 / 11.1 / 13.1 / 11.7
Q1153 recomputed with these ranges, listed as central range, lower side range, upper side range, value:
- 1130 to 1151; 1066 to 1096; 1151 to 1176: 0.02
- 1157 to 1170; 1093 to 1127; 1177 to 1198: 0.05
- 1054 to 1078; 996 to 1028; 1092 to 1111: -0.13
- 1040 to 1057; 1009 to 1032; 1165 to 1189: -0.14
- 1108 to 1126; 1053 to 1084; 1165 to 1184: 0.04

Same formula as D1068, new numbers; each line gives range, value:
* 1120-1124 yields 13.1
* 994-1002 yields 12.8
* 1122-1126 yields 13.3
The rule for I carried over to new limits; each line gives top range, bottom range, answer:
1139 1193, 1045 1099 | 0.90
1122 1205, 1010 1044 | 1.10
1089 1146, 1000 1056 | 1.11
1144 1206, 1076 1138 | 0.92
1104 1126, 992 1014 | 1.10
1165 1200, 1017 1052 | 1.06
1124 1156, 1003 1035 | 1.13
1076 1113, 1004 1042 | 1.20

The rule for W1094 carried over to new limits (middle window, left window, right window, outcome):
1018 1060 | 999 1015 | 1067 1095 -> 1.04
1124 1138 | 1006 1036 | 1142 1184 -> -1.20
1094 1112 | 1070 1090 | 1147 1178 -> 0.70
